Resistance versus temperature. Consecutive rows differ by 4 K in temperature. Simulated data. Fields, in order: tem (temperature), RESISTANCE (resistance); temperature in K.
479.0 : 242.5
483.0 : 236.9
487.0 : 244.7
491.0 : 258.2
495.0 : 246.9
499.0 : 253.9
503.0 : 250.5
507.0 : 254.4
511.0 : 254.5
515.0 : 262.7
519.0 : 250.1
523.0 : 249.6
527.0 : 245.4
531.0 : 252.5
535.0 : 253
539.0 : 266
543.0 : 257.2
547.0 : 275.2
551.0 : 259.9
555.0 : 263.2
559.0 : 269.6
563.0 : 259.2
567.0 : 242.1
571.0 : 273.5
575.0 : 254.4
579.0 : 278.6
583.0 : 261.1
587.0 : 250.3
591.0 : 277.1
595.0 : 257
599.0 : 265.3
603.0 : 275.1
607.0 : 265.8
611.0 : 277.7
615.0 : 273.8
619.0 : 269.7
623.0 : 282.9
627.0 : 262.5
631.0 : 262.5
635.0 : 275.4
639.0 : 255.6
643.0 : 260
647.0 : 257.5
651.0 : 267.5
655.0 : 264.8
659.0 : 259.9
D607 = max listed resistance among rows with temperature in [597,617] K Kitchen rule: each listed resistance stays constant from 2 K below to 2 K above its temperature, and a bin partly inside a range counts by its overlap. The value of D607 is 277.7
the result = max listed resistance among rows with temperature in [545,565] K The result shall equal 275.2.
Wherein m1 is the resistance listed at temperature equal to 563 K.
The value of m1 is 259.2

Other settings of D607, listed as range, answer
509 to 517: 262.7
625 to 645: 275.4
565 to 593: 278.6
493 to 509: 254.4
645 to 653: 267.5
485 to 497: 258.2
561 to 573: 273.5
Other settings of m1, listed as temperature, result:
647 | 257.5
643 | 260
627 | 262.5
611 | 277.7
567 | 242.1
